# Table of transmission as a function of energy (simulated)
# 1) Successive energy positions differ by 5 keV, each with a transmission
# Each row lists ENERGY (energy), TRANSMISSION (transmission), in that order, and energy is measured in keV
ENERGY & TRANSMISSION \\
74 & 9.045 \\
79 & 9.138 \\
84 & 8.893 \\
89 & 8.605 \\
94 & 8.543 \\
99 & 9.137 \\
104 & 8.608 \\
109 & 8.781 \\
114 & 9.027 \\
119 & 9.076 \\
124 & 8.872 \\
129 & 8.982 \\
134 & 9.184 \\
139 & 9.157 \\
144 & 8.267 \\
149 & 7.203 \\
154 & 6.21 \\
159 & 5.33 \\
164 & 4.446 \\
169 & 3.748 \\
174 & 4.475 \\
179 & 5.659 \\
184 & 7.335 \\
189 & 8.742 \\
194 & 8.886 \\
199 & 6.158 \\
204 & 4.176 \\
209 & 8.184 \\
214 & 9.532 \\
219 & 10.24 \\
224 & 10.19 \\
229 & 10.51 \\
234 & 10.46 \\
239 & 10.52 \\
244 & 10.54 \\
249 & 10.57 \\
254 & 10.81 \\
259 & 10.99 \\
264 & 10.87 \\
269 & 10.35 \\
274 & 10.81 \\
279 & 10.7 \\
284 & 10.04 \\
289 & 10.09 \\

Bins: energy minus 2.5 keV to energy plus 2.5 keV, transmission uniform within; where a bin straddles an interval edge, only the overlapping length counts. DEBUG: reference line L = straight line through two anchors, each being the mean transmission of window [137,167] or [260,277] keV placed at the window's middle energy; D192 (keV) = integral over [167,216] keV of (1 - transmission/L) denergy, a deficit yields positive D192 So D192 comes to 8.5 keV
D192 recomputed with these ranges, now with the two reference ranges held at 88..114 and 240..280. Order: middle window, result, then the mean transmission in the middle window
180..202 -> 5.1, 7.55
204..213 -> 2.5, 7.3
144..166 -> 7.7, 6.11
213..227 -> 0.2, 10.1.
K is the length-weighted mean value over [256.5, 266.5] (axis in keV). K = 10.9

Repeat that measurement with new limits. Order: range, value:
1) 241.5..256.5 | 10.6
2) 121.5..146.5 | 8.89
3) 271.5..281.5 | 10.8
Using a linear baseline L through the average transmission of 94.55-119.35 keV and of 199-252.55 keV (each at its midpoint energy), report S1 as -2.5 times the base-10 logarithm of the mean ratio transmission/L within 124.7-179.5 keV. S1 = 0.324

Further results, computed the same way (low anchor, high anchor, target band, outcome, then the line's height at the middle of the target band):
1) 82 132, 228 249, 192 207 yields 0.49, 10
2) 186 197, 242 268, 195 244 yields 0.08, 9.56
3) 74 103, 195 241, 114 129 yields -0.01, 8.87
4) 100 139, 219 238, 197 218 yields 0.36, 10.1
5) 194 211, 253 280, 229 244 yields -0.20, 8.77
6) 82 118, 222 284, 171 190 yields 0.47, 9.75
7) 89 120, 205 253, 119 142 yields 0.00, 9.06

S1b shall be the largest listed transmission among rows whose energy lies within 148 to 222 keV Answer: 10.24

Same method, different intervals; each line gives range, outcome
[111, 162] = 9.184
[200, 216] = 9.532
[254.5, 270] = 10.99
